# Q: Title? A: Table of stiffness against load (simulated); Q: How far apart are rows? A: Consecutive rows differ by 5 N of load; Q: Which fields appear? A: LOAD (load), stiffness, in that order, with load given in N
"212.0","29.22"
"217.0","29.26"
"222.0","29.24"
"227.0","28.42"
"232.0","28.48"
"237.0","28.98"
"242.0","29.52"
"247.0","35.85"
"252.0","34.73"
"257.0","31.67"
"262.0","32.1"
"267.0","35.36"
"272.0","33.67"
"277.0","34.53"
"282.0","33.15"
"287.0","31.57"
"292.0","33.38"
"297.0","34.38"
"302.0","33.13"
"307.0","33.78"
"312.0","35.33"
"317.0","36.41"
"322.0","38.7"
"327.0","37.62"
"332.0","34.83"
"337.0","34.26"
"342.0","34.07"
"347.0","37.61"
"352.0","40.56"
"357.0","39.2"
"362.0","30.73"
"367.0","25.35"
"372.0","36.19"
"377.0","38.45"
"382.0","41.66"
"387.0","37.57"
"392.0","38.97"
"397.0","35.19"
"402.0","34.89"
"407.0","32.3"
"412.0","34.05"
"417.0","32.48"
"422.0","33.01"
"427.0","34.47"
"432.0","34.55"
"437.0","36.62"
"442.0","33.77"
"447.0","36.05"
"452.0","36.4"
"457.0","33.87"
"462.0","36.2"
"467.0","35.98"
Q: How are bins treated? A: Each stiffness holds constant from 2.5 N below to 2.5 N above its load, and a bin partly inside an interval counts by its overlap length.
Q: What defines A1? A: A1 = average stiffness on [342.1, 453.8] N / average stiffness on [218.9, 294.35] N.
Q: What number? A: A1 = 1.11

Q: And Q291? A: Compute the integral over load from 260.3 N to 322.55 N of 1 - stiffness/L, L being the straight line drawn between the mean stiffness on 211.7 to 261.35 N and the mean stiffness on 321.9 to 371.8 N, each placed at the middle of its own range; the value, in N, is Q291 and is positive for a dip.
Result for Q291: -2.4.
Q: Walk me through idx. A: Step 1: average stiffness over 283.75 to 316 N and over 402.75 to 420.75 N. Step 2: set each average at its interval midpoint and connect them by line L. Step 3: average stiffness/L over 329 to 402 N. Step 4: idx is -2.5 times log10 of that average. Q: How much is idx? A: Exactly -0.08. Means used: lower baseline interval 33.7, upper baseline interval 33.1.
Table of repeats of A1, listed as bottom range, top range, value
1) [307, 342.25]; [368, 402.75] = 1.04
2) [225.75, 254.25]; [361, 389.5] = 1.13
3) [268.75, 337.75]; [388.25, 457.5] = 1.01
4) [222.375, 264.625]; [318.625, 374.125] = 1.14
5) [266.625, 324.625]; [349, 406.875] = 1.05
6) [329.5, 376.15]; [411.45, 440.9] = 0.98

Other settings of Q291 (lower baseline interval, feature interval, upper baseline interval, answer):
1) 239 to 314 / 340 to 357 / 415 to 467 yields -1.86 N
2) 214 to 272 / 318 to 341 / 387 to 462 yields -2.22 N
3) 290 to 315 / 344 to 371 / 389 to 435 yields -0.38 N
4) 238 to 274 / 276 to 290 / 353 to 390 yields 0.33 N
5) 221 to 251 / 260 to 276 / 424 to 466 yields -1.40 N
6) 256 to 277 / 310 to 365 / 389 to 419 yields -3.37 N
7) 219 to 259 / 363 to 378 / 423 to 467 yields 0.48 N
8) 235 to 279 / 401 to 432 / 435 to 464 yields 1.31 N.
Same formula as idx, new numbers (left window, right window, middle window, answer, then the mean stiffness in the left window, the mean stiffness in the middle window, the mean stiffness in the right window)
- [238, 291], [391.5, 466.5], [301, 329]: -0.07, 33.1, 35.9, 34.8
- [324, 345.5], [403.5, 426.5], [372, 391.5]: -0.14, 35.4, 38.8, 33.2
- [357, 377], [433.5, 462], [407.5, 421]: 0.04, 32.8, 33.1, 35.4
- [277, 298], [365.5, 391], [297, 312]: 0.00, 33.2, 33.9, 36.4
